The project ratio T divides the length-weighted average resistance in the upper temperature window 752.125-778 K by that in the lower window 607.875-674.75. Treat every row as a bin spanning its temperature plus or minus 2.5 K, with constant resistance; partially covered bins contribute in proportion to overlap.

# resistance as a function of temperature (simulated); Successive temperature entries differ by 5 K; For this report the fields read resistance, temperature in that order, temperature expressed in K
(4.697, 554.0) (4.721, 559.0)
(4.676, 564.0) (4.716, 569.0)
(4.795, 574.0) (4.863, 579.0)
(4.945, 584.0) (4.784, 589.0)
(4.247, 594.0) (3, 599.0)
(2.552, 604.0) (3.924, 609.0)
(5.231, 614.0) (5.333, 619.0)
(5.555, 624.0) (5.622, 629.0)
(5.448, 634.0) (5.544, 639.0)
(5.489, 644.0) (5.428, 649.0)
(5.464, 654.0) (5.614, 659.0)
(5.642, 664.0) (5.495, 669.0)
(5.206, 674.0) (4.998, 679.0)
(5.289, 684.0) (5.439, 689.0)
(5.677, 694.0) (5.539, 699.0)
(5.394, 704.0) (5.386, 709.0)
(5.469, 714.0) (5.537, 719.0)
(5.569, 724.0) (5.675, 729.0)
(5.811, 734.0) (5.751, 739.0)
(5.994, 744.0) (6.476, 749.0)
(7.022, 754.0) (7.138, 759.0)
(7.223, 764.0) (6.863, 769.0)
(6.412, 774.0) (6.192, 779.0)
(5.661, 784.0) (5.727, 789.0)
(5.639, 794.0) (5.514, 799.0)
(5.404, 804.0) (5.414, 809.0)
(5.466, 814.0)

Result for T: 1.28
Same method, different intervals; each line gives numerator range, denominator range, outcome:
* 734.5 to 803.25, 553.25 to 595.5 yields 1.32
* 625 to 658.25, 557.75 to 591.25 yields 1.15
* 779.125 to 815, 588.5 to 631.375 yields 1.26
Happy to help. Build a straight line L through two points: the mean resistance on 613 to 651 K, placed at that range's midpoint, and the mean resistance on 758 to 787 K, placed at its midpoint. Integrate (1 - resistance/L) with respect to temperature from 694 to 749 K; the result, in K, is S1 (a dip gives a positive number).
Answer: 4.43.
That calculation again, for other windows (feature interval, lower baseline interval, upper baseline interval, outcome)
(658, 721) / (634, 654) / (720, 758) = 3.6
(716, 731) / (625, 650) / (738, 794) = 1.3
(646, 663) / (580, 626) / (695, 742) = -2.0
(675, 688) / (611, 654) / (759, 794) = 1.3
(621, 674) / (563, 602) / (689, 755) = -4.7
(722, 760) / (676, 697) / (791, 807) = -5.0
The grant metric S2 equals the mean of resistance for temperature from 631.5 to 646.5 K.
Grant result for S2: 5.49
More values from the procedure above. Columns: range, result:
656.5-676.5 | 5.49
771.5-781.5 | 6.3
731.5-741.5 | 5.78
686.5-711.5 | 5.49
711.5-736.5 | 5.61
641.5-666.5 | 5.53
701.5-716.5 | 5.42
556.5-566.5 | 4.7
